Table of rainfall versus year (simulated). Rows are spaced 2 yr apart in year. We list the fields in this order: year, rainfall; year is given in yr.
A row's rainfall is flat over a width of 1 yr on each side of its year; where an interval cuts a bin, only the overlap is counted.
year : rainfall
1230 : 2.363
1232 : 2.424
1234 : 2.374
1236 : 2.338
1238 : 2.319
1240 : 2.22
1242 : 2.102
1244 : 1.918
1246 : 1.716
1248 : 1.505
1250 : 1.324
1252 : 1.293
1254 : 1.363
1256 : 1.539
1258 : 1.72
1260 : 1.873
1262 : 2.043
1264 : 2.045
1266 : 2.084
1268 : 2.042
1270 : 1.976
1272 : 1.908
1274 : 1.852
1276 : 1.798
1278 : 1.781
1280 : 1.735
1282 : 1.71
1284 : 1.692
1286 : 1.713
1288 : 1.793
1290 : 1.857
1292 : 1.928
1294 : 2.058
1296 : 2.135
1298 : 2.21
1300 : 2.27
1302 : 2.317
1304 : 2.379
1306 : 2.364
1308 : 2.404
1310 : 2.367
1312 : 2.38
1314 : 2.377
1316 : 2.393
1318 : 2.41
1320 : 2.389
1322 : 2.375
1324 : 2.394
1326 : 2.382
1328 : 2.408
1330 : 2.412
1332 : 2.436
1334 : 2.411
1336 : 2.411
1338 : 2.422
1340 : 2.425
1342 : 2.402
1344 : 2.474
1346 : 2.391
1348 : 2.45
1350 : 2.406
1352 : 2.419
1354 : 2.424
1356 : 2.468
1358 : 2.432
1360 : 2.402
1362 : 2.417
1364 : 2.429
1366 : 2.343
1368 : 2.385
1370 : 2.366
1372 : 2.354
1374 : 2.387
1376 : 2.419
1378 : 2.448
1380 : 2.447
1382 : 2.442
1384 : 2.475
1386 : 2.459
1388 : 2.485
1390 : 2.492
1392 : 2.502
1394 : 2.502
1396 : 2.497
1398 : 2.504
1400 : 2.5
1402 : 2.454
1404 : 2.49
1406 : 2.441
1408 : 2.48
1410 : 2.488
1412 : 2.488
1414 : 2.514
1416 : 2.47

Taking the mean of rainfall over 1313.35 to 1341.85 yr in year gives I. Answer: 2.4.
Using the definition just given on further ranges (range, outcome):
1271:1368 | 2.25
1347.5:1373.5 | 2.41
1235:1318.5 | 1.98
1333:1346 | 2.42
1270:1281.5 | 1.82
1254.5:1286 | 1.84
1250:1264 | 1.65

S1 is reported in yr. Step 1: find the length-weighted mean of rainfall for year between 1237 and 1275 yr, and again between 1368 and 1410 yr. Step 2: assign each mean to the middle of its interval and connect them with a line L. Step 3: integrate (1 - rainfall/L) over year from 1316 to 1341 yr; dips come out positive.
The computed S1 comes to -2.7 yr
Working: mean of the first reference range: 1.83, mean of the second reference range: 2.46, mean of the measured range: 2.41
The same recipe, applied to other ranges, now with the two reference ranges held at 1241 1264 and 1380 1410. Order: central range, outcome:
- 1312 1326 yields -2.25 yr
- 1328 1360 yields -3.34 yr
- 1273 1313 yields -2.46 yr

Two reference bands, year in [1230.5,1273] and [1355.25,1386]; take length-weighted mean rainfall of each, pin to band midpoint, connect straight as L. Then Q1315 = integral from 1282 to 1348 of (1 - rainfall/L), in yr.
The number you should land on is -2.50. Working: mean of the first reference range 1.92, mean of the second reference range 2.42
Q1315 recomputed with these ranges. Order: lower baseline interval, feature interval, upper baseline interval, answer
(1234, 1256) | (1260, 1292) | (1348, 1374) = 1.69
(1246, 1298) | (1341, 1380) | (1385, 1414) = -2.39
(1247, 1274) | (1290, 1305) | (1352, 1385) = -1.39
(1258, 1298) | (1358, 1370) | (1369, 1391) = -0.23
